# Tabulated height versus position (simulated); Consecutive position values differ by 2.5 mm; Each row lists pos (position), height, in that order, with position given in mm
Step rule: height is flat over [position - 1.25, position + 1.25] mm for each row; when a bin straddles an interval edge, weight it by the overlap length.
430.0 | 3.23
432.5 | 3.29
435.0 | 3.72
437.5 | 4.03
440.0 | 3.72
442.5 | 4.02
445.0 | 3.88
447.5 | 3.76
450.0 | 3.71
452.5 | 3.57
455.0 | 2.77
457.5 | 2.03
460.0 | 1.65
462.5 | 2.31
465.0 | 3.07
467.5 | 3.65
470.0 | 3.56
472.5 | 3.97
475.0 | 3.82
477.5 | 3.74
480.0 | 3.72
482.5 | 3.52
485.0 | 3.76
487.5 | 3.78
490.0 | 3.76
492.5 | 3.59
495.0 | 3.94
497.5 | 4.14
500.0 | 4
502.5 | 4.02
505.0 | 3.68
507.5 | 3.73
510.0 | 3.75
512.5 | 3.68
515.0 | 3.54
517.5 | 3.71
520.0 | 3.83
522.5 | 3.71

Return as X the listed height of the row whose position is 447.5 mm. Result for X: 3.76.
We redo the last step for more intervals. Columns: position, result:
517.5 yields 3.71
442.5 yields 4.02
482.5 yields 3.52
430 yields 3.23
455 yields 2.77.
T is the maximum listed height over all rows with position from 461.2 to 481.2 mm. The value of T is 3.97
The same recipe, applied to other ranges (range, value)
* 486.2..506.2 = 4.14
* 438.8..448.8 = 4.02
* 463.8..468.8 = 3.65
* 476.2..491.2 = 3.78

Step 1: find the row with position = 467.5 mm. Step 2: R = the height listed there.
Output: 3.65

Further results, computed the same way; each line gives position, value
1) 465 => 3.07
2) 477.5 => 3.74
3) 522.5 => 3.71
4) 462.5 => 2.31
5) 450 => 3.71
